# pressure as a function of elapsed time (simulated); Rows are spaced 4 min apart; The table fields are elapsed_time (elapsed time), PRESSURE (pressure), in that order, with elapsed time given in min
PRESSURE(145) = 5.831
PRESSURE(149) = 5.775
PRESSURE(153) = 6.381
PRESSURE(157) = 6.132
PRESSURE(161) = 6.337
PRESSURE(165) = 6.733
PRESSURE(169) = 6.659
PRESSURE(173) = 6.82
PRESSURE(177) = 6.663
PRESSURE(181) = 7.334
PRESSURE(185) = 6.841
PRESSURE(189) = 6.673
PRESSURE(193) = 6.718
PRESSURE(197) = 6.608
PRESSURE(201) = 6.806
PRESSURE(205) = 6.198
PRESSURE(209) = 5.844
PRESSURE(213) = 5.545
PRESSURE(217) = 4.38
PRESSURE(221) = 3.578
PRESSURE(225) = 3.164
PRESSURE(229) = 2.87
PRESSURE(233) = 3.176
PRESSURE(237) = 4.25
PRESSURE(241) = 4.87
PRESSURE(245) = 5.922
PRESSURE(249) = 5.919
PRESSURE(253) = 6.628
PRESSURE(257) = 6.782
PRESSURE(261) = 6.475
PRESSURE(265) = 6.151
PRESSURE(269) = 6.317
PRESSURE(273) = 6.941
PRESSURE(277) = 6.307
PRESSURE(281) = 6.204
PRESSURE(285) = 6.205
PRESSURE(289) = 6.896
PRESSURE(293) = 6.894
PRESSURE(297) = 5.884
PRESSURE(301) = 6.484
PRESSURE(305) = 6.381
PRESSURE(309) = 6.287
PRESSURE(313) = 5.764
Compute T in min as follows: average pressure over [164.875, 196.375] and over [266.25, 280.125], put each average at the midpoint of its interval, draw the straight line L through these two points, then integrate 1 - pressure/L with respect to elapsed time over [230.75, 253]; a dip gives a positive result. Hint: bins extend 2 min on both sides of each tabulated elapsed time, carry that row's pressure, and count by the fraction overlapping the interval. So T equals 5.5 min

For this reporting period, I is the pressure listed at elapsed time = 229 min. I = 2.87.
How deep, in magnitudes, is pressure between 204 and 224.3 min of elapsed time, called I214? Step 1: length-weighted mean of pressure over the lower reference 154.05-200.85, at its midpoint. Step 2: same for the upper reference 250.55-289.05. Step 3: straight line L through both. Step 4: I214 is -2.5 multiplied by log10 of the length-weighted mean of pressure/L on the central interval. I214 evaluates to 0.32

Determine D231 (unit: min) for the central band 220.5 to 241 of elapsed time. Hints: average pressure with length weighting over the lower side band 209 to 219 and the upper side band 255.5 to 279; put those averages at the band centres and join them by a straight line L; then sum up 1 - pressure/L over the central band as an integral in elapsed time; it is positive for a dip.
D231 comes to 7.5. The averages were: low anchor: 5.14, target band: 3.54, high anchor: 6.49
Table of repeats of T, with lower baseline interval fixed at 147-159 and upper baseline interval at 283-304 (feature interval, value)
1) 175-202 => -2.7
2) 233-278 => 3.2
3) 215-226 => 4.4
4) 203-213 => 0.5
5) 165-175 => -1.0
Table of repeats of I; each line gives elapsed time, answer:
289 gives 6.896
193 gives 6.718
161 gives 6.337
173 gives 6.82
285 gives 6.205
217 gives 4.38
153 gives 6.381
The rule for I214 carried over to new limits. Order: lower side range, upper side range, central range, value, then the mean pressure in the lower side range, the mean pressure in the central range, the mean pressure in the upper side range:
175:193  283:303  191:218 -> 0.12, 6.86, 6.07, 6.47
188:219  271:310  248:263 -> -0.03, 6.08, 6.49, 6.45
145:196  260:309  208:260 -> 0.31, 6.56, 4.85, 6.42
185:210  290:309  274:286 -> 0.02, 6.53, 6.3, 6.42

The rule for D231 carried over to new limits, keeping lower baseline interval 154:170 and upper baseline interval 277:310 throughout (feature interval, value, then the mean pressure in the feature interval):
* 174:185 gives -0.9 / 6.95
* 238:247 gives 1.6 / 5.27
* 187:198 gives -0.4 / 6.67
